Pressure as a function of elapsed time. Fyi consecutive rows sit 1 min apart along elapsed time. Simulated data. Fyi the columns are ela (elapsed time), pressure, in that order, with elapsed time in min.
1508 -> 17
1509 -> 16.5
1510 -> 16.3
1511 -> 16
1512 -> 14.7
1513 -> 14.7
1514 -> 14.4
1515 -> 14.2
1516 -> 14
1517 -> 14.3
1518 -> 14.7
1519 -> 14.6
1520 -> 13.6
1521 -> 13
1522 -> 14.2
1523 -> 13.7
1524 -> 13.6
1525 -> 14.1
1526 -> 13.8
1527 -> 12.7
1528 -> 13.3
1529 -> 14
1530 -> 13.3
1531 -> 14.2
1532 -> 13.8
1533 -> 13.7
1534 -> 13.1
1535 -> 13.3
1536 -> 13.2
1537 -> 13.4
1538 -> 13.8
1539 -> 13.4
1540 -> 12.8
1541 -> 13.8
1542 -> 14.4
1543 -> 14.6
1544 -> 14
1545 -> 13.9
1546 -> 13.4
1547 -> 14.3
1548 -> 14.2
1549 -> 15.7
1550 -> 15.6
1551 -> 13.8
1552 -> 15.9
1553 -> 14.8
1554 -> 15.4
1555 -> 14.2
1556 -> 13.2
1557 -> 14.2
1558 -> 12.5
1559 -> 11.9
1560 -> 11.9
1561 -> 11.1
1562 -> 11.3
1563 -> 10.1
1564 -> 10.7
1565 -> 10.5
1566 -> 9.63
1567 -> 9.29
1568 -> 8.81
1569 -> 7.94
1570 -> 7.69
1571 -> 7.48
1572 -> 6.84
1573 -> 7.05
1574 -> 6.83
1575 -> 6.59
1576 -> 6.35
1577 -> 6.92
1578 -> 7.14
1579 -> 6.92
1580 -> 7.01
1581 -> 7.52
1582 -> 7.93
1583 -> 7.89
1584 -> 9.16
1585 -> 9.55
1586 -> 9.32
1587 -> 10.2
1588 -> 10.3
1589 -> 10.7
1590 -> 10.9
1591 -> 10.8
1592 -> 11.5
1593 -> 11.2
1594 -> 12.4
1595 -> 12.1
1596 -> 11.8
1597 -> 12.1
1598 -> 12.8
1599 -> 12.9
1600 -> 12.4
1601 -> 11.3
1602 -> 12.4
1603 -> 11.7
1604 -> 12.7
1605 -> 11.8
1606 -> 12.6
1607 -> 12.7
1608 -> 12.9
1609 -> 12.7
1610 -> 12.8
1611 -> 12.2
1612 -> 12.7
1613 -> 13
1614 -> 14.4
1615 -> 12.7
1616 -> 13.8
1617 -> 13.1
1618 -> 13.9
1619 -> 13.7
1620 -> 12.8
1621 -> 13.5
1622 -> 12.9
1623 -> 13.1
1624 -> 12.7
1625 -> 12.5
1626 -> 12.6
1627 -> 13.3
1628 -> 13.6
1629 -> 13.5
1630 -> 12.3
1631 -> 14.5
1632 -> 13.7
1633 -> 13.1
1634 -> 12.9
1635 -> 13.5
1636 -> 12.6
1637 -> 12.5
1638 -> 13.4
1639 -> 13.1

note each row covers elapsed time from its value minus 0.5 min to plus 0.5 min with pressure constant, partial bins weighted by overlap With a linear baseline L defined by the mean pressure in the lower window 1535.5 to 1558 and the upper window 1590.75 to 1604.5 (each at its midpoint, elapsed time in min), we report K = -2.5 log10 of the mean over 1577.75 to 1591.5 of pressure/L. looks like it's 0.36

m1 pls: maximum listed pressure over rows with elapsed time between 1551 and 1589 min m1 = 15.9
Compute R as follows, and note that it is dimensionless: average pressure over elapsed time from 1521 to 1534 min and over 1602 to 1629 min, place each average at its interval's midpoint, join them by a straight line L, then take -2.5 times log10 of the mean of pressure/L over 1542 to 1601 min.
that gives 0.212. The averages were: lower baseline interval 13.6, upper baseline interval 12.9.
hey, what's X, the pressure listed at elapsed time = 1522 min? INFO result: 14.2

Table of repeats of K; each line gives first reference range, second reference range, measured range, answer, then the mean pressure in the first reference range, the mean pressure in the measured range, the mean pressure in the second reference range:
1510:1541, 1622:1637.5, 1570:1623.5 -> 0.22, 13.9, 10.9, 13.1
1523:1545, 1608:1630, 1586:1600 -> 0.16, 13.6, 11.5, 13.1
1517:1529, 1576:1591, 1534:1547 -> -0.12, 13.8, 13.7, 8.67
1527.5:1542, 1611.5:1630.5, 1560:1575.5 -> 0.45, 13.5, 8.89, 13.2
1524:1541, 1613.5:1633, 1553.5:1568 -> 0.15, 13.5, 11.7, 13.3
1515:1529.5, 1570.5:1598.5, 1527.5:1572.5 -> -0.07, 13.8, 12.6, 9.19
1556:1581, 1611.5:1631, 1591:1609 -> -0.06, 9.08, 12.2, 13.2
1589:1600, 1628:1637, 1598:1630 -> -0.03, 11.8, 12.9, 13.2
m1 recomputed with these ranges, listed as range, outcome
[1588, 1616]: 14.4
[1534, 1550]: 15.7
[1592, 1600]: 12.9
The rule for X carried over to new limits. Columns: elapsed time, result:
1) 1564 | 10.7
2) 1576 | 6.35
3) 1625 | 12.5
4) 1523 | 13.7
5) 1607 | 12.7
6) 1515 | 14.2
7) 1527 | 12.7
